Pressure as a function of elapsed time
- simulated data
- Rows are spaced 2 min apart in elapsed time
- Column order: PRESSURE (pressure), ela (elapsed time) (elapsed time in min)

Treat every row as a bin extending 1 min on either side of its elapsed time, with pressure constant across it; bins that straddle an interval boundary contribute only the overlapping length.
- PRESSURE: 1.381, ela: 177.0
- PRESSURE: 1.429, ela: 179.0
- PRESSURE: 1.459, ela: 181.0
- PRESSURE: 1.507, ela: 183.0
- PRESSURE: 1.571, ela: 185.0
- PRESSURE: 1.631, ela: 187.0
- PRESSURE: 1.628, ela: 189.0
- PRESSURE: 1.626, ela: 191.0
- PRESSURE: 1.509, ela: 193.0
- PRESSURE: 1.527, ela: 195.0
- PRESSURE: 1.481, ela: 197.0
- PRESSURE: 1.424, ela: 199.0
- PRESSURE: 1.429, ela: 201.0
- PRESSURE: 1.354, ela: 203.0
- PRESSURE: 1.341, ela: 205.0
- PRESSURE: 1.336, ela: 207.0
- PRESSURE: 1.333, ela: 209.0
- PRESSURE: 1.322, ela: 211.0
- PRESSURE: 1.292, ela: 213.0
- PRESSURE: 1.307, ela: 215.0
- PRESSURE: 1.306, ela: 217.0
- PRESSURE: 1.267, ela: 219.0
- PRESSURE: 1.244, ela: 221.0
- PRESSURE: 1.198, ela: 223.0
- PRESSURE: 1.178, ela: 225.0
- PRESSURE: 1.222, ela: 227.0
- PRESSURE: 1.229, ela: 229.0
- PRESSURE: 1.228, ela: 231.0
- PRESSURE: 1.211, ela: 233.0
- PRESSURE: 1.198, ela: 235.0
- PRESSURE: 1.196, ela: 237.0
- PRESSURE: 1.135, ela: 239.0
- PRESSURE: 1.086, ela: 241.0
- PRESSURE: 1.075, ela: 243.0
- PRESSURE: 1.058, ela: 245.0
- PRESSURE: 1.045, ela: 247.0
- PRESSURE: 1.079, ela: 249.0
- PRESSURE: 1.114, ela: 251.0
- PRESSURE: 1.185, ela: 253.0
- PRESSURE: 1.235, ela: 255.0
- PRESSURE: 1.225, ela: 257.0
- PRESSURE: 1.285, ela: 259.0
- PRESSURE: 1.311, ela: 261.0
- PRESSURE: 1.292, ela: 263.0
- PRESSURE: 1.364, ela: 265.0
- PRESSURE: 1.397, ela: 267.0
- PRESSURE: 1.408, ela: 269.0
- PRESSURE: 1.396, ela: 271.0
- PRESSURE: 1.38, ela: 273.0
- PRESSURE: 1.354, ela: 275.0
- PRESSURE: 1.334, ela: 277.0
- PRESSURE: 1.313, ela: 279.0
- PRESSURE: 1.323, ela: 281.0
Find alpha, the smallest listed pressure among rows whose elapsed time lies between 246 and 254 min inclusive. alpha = 1.045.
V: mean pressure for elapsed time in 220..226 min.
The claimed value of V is 1.21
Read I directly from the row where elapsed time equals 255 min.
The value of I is 1.235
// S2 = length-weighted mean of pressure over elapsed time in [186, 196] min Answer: 1.58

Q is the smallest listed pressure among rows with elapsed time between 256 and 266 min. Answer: 1.225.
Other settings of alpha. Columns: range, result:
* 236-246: 1.058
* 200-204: 1.354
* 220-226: 1.178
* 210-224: 1.198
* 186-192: 1.626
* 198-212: 1.322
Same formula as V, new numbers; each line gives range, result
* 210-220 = 1.3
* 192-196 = 1.52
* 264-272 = 1.39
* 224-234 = 1.21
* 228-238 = 1.21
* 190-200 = 1.51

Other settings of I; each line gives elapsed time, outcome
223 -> 1.198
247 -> 1.045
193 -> 1.509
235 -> 1.198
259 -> 1.285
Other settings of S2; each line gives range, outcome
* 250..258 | 1.19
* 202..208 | 1.34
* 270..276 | 1.38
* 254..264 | 1.27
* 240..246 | 1.07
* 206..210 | 1.33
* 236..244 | 1.12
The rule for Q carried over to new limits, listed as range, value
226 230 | 1.222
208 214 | 1.292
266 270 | 1.397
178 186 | 1.429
